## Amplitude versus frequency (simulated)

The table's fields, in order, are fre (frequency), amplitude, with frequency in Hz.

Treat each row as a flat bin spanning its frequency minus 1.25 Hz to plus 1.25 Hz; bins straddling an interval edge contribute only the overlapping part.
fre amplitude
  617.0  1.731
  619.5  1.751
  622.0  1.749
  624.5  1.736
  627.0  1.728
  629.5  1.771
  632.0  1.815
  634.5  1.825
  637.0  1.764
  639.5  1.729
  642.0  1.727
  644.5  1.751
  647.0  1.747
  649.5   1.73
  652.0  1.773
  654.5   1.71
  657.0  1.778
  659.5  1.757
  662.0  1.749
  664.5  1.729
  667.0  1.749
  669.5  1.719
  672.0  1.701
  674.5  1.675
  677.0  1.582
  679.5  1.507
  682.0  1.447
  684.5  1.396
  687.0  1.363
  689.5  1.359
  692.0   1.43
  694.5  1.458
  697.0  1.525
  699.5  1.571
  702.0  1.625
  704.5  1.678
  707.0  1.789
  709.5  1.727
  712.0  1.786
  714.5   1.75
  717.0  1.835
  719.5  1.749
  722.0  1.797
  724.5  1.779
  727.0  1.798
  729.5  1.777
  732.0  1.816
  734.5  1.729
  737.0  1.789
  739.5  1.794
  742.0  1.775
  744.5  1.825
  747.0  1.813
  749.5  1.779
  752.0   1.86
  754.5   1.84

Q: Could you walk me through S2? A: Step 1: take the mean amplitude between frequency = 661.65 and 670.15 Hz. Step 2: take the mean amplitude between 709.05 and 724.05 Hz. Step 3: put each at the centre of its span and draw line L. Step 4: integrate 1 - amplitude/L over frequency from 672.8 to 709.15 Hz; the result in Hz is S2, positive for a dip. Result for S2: 4.6 Hz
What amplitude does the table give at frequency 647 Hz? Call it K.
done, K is 1.747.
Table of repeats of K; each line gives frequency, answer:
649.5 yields 1.73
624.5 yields 1.736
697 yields 1.525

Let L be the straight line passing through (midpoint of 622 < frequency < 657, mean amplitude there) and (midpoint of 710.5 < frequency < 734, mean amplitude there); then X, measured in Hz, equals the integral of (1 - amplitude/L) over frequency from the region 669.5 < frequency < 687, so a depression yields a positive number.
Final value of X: 2.2 Hz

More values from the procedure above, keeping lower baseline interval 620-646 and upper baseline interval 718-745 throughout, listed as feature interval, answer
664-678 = 0.6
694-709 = 1.3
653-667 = 0.2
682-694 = 2.5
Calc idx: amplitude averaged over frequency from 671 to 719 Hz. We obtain 1.59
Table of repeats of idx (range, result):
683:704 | 1.47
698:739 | 1.75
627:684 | 1.71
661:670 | 1.74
